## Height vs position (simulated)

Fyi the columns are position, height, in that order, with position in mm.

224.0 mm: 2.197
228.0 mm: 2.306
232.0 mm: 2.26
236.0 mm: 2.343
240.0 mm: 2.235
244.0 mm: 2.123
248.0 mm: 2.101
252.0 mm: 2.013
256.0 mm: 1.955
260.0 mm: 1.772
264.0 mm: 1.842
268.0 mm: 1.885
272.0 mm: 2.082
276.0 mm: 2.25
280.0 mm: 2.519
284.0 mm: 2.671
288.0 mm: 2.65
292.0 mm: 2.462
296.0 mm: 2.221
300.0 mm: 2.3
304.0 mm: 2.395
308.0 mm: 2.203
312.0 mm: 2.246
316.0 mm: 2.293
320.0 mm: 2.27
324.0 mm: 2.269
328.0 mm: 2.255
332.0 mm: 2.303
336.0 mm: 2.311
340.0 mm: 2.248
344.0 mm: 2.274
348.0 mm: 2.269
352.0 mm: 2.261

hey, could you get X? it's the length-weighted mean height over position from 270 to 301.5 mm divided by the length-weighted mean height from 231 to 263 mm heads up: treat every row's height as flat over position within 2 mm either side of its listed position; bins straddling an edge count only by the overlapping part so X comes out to 1.15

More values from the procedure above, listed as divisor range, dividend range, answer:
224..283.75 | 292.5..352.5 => 1.07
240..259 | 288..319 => 1.13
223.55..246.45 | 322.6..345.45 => 1.01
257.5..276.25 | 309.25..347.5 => 1.17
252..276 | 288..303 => 1.22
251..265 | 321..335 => 1.20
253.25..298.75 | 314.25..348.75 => 1.03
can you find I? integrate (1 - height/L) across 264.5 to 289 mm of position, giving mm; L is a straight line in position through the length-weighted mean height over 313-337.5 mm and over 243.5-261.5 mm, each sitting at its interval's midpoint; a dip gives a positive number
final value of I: -2.5 mm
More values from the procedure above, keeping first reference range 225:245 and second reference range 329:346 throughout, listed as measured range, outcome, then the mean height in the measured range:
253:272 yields 3.1 mm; 1.89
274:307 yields -2.3 mm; 2.43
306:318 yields 0.2 mm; 2.25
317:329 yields 0.1 mm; 2.27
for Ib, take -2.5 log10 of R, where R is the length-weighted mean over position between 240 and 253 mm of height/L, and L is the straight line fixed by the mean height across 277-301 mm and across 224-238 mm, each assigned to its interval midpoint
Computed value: 0.11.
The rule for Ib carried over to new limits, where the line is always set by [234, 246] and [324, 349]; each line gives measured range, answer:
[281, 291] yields -0.166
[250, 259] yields 0.145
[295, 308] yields -0.017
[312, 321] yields -0.004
